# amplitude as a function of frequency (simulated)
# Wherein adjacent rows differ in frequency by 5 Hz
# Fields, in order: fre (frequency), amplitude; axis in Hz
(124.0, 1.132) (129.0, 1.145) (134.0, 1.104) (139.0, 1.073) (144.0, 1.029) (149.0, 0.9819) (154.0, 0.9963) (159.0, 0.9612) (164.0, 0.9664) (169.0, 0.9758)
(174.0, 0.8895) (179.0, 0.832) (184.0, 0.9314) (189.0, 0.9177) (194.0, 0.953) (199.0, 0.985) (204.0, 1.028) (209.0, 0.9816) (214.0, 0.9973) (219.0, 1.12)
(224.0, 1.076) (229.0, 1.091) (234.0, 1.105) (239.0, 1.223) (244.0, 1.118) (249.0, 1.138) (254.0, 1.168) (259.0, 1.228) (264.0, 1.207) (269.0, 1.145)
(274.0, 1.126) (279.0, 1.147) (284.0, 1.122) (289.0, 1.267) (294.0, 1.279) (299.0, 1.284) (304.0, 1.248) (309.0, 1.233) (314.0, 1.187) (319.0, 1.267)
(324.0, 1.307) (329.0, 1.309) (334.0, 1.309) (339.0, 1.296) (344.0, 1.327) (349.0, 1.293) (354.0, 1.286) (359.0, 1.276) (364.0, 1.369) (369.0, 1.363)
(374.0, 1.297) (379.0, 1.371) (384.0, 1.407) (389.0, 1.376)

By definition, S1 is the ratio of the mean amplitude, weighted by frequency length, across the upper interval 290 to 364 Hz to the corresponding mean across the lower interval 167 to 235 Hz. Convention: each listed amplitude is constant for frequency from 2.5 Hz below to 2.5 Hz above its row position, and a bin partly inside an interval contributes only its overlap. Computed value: 1.30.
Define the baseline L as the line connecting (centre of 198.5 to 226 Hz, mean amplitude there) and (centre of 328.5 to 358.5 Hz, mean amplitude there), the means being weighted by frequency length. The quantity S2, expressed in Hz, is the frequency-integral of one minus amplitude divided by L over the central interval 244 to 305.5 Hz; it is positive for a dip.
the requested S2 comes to -1.7 Hz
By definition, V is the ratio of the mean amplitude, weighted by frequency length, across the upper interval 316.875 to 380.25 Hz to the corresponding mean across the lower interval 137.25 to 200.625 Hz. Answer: 1.4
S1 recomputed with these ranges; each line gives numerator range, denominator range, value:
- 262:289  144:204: 1.22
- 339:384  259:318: 1.10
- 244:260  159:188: 1.26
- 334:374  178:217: 1.37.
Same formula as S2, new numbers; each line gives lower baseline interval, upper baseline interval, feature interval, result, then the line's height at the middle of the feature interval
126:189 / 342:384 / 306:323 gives 0.2 Hz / 1.25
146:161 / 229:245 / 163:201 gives 3.9 Hz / 1.04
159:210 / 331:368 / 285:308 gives -1.2 Hz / 1.19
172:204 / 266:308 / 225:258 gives -2.0 Hz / 1.08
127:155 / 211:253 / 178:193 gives 2.4 Hz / 1.08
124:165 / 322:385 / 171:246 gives 7.5 Hz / 1.13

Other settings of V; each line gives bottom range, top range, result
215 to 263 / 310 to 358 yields 1.13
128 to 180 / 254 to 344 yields 1.24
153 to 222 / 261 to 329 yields 1.26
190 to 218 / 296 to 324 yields 1.26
